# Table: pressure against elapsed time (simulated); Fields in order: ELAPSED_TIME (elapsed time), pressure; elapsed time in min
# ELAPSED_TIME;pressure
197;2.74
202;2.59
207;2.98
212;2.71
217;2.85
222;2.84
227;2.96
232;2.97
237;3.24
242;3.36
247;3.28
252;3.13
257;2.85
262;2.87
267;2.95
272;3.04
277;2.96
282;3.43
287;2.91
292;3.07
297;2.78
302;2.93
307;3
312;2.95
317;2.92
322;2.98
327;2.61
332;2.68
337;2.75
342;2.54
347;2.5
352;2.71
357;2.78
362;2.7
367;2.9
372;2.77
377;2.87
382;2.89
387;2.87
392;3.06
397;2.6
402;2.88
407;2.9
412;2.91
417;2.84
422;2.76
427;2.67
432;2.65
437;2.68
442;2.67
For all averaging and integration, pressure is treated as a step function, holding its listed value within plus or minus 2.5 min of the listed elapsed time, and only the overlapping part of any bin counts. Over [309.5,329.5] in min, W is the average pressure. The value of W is 2.86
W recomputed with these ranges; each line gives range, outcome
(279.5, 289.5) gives 3.17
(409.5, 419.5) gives 2.88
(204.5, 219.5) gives 2.85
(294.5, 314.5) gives 2.92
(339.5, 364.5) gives 2.65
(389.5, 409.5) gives 2.86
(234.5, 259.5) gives 3.17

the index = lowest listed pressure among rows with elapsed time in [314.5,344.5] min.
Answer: 2.54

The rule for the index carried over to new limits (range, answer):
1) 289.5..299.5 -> 2.78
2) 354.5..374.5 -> 2.7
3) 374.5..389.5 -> 2.87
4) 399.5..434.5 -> 2.65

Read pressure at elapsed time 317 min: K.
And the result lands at 2.92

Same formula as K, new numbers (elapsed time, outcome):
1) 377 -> 2.87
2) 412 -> 2.91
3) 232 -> 2.97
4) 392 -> 3.06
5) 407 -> 2.9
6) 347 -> 2.5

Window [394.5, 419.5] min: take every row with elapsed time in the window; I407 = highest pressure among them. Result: 2.91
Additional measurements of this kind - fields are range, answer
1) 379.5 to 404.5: 3.06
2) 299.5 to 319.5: 3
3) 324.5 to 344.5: 2.75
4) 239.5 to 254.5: 3.36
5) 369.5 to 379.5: 2.87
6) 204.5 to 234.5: 2.98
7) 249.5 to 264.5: 3.13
